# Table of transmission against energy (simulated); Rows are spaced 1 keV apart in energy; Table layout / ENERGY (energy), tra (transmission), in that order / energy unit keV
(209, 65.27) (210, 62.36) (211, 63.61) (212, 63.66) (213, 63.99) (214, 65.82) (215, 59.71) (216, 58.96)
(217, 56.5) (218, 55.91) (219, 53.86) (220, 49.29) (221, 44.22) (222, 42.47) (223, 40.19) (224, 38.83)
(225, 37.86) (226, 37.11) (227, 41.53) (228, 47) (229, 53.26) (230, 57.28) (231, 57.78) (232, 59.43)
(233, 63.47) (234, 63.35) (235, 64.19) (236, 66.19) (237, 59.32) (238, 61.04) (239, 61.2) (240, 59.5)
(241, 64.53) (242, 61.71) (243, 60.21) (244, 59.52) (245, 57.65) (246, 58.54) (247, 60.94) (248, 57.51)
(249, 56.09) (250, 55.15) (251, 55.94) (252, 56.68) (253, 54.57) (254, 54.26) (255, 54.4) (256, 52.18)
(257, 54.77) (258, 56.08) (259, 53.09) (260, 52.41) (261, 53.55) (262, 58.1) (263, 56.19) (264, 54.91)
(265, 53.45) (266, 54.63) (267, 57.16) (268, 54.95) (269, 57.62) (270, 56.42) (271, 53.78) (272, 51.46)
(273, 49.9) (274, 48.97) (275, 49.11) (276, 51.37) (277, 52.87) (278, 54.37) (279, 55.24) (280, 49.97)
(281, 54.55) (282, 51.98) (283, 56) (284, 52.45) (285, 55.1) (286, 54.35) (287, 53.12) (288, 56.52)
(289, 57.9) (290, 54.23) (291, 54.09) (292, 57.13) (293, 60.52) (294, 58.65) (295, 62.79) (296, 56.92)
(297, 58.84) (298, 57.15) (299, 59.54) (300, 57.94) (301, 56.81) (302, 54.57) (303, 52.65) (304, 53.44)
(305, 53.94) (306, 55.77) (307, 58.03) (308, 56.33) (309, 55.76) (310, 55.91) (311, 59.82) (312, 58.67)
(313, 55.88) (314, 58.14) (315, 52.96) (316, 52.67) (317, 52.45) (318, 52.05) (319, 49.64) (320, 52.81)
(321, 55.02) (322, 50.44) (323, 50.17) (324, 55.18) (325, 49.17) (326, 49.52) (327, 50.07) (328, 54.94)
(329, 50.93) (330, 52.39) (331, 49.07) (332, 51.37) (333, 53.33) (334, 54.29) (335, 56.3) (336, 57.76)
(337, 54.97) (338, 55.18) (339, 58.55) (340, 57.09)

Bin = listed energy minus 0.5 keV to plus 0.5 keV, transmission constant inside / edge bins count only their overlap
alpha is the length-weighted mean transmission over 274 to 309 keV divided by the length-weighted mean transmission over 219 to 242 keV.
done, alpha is 1.04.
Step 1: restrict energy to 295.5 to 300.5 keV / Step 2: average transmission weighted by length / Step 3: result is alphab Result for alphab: 58.1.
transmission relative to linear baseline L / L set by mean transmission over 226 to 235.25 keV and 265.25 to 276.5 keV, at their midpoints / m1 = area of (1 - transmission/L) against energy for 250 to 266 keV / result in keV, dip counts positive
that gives -0.3 keV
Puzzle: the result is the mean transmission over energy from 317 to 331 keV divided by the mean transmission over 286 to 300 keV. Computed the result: 0.9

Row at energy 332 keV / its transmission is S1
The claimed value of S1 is 51.37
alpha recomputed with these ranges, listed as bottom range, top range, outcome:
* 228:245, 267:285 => 0.88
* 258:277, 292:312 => 1.06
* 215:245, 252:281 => 0.99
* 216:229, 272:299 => 1.19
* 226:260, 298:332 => 0.95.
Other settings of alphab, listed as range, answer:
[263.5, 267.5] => 55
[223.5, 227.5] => 38.8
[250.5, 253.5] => 55.7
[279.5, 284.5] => 53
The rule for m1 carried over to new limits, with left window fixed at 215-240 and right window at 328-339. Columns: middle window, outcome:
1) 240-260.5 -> -1.36 keV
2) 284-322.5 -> -1.47 keV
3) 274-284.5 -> 0.18 keV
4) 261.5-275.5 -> -0.16 keV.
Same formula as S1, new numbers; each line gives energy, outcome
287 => 53.12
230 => 57.28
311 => 59.82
